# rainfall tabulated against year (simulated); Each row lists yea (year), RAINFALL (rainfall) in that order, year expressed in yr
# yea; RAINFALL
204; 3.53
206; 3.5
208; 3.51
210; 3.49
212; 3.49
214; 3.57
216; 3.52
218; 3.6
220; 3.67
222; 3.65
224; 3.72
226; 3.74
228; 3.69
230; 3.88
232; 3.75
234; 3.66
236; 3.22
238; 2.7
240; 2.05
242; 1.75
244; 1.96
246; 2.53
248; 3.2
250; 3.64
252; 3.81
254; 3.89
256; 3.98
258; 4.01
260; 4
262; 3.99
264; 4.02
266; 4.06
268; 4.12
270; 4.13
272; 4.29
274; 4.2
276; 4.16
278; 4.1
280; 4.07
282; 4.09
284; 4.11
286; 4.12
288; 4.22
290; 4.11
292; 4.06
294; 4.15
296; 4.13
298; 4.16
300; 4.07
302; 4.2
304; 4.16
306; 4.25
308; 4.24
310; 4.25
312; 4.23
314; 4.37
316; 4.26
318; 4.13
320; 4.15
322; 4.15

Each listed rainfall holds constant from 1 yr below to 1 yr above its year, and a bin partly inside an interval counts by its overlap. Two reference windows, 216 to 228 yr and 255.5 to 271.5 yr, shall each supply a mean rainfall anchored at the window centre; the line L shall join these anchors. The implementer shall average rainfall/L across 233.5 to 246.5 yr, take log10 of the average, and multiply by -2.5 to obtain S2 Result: 0.457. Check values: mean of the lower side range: 3.66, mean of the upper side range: 4.05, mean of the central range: 2.51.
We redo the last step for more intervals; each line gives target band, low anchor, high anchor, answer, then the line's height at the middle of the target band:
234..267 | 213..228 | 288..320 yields 0.16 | 3.84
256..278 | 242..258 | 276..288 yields -0.11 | 3.7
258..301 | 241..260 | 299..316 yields -0.11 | 3.74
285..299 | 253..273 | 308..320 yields 0.01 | 4.16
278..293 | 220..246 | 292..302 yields -0.04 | 3.95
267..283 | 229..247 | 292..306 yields -0.15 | 3.63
